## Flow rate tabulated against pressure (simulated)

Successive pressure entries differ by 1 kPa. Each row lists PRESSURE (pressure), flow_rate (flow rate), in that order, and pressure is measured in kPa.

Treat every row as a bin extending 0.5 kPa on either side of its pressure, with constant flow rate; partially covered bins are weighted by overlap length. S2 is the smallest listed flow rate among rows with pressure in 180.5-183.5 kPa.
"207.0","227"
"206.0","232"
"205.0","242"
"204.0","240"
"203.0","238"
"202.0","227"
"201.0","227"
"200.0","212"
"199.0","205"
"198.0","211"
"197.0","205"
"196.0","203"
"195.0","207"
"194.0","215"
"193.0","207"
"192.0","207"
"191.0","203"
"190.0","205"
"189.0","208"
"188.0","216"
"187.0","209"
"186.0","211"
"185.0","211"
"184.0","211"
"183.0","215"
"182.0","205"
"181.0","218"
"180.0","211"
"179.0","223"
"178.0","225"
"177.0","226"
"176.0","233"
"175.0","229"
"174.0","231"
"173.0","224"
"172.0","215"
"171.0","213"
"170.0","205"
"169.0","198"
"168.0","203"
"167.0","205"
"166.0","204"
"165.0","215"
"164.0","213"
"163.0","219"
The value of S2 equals 205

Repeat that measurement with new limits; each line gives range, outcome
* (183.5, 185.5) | 211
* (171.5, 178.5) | 215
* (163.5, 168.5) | 203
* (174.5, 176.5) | 229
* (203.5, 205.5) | 240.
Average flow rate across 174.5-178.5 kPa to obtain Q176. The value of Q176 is 228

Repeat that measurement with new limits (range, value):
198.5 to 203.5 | 222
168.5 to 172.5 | 208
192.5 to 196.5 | 208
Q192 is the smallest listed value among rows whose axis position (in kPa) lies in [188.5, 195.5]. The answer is 203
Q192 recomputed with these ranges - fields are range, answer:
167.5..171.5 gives 198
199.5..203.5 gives 212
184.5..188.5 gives 209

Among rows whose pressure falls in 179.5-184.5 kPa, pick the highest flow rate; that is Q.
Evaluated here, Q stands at 218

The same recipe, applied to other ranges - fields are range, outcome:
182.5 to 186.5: 215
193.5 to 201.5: 227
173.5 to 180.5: 233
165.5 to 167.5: 205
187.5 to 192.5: 216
